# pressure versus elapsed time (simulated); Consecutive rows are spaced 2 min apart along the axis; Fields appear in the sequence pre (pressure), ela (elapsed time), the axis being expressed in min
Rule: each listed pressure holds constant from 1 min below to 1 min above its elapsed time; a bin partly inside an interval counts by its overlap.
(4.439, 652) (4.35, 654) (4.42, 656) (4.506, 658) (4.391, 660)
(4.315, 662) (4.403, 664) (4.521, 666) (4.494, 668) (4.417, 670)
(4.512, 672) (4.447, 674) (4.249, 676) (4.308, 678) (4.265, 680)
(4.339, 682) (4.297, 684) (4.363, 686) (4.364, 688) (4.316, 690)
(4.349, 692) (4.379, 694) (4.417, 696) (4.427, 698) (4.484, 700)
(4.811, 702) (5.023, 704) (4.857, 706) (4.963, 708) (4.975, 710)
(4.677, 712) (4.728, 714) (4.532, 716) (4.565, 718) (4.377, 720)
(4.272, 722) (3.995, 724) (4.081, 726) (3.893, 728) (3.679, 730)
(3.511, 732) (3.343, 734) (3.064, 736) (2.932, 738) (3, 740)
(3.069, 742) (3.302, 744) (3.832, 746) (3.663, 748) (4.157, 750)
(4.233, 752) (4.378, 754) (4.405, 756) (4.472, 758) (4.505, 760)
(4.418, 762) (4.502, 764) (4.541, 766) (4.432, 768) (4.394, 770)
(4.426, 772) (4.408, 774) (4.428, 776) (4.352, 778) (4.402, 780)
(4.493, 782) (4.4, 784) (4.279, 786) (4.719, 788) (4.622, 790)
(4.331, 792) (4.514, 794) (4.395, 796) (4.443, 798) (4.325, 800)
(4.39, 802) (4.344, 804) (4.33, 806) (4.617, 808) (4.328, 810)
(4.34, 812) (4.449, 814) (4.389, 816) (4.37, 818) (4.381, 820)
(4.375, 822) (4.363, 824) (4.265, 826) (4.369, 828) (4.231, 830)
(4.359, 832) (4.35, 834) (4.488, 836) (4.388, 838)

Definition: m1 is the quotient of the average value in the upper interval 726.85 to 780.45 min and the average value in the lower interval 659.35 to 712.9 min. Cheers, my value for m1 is 0.9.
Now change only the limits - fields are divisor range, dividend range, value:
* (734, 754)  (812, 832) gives 1.24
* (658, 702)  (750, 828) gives 1.00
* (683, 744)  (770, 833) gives 1.05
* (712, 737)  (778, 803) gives 1.10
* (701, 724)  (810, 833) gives 0.93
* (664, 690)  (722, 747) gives 0.80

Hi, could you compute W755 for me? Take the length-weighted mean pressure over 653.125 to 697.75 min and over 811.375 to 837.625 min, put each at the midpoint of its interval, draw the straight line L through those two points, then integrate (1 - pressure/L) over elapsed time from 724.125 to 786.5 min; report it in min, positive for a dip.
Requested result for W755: 4.9 min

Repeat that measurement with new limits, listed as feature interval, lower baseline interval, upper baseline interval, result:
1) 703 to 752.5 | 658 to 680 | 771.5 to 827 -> 4.3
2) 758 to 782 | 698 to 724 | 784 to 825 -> 0.3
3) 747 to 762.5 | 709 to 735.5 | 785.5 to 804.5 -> 0.1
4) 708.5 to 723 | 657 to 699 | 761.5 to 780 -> -0.7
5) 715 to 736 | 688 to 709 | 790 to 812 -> 2.6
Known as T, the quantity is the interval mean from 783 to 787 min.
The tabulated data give 4.34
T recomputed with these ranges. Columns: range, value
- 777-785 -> 4.41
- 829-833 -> 4.29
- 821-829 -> 4.34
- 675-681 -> 4.27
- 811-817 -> 4.39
